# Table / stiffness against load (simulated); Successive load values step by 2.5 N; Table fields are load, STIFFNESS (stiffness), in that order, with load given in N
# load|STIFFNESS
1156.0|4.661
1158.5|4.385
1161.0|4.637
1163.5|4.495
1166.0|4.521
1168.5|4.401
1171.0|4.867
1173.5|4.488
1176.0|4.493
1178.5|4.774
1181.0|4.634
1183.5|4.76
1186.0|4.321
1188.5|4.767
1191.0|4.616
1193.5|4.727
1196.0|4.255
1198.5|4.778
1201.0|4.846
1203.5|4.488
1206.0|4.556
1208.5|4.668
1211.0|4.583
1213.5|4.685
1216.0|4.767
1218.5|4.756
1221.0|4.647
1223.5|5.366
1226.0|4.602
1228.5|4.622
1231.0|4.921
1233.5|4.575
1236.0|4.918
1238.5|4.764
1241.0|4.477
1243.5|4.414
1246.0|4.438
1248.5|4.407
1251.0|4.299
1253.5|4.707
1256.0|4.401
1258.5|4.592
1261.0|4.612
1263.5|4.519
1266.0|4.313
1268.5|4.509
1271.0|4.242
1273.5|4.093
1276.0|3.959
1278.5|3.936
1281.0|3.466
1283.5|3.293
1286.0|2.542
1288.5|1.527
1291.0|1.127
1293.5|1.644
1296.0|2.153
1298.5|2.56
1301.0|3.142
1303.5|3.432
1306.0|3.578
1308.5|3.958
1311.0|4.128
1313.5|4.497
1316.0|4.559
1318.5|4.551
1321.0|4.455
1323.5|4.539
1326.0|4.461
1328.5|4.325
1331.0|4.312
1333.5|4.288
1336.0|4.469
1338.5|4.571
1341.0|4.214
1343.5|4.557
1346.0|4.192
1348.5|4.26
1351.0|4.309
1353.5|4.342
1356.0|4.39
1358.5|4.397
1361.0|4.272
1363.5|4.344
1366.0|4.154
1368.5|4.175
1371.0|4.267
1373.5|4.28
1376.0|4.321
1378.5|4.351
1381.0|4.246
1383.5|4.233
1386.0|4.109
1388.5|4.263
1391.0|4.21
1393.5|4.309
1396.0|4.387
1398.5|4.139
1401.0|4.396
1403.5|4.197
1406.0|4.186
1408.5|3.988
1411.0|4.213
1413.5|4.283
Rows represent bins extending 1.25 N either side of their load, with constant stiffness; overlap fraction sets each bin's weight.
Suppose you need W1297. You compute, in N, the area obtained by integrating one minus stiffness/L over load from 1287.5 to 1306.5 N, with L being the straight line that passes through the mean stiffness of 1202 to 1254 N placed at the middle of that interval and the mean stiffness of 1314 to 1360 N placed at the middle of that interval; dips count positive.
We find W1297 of 9.0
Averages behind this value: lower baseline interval 4.65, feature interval 2.36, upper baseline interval 4.4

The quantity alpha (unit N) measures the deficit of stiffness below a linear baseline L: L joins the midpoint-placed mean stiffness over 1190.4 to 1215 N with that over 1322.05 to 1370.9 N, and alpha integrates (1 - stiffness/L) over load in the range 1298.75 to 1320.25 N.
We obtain 2.4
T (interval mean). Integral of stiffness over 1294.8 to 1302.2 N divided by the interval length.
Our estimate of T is 2.62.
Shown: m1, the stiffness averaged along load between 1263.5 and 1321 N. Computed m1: 3.47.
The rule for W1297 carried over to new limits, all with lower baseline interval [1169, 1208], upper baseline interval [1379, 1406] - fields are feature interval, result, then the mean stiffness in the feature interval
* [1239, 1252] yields 0.25 N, 4.43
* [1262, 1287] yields 3.12 N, 3.91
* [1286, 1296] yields 6.25 N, 1.66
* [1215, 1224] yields -0.56 N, 4.85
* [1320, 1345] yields -0.33 N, 4.42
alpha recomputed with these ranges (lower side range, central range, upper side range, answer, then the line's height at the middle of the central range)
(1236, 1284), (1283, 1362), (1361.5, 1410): 9.1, 4.28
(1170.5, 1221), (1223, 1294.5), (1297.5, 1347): 6.0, 4.39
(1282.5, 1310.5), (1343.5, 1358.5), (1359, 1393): -2.3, 3.75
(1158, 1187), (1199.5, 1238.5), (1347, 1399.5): -2.0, 4.5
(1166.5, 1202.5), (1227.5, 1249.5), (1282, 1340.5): -2.3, 4.18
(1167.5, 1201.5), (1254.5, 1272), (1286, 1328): -2.9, 3.83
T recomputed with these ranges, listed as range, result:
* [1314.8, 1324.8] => 4.53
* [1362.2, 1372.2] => 4.24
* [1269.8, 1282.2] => 3.94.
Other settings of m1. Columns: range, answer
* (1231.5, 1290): 4.13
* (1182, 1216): 4.62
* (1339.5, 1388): 4.29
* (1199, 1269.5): 4.63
